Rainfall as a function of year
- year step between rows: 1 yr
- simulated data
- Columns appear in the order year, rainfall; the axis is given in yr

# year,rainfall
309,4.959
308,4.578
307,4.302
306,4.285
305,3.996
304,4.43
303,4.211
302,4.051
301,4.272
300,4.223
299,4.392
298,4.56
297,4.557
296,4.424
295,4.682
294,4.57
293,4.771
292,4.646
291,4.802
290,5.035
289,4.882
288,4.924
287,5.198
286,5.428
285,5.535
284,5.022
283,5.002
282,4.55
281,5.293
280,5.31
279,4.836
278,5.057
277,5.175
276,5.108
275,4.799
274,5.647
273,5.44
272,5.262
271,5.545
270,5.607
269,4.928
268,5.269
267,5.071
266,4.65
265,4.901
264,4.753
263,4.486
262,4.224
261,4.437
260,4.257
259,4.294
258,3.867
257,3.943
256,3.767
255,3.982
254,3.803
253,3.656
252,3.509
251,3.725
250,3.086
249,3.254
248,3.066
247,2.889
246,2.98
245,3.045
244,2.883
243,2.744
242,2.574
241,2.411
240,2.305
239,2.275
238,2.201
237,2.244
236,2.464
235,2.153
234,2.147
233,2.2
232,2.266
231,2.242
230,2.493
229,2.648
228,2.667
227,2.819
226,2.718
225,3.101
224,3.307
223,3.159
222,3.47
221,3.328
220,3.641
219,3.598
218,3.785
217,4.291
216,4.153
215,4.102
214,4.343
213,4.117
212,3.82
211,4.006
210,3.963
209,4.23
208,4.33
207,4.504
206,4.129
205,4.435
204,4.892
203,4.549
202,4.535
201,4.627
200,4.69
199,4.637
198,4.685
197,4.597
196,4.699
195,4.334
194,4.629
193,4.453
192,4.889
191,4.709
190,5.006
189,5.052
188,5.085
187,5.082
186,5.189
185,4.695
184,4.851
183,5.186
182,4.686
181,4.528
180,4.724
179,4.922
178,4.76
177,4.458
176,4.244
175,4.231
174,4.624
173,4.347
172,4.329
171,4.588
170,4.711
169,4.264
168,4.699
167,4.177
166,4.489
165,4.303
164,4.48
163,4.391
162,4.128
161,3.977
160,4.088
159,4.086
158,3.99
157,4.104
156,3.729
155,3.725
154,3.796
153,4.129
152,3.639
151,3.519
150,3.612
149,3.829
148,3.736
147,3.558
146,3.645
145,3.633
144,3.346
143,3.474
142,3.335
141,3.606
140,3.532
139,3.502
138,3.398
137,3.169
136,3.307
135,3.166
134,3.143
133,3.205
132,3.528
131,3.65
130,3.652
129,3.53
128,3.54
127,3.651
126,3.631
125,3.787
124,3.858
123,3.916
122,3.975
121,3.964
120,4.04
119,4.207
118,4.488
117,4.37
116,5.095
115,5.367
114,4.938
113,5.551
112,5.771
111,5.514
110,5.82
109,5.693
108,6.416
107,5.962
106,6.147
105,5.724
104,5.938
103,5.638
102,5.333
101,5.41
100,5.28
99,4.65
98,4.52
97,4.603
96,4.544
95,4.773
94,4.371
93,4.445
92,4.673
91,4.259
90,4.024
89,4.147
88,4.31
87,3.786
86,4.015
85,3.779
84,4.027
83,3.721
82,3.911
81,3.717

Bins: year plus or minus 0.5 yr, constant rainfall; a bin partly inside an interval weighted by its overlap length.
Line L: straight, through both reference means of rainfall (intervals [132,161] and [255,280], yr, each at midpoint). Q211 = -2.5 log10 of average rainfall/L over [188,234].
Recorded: 0.08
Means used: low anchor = 3.61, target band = 3.92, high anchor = 4.8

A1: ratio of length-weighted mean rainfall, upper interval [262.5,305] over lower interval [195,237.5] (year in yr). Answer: 1.3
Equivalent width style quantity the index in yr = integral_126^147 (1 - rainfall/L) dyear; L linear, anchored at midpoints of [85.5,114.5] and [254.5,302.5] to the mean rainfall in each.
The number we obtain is 6.4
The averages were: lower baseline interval 5.04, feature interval 3.46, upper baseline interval 4.78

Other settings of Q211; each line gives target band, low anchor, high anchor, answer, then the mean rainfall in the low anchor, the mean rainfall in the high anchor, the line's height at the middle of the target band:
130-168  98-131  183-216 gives 0.25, 4.82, 4.56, 4.71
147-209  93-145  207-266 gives -0.14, 4.41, 3.38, 3.89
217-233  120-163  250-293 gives 0.39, 3.67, 4.73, 4.35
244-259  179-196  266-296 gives 0.39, 4.82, 5.06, 4.99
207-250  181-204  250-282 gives 0.45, 4.76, 4.64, 4.7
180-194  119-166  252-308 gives -0.20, 3.73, 4.68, 4.04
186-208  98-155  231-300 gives -0.12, 4.27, 4.12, 4.19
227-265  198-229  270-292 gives 0.40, 3.92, 5.14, 4.51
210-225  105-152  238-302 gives 0.13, 4.14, 4.32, 4.25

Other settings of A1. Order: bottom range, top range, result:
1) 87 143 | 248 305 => 1.04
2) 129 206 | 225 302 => 0.95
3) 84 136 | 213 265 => 0.72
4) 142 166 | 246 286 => 1.17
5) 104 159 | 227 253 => 0.65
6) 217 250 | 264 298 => 1.78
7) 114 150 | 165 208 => 1.23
